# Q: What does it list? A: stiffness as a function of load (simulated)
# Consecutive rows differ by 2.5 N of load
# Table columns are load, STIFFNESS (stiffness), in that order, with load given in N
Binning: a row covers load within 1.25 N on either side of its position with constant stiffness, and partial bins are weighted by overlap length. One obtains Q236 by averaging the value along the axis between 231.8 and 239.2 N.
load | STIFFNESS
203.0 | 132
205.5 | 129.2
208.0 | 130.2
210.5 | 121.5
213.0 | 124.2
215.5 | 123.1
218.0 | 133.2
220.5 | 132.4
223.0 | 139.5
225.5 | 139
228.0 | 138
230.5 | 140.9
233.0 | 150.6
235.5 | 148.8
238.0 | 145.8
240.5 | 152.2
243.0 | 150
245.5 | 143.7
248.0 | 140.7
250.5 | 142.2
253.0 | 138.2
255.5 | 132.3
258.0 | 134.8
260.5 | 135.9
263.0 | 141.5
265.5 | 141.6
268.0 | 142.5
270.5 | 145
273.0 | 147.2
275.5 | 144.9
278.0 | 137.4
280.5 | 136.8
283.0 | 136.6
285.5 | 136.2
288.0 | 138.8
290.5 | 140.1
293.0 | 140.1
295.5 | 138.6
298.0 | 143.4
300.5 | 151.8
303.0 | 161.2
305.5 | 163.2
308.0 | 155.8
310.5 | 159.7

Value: 148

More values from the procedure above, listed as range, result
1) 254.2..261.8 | 134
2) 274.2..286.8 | 138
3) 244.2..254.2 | 141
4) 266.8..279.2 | 143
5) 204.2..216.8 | 126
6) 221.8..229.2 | 139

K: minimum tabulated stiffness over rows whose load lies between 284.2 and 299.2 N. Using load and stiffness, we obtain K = 136.2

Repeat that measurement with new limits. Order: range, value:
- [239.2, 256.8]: 132.3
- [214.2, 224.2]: 123.1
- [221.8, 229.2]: 138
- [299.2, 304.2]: 151.8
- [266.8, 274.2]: 142.5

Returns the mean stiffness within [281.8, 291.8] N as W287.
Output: 138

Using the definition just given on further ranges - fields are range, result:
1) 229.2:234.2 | 146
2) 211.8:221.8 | 128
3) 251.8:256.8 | 135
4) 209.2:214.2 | 123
